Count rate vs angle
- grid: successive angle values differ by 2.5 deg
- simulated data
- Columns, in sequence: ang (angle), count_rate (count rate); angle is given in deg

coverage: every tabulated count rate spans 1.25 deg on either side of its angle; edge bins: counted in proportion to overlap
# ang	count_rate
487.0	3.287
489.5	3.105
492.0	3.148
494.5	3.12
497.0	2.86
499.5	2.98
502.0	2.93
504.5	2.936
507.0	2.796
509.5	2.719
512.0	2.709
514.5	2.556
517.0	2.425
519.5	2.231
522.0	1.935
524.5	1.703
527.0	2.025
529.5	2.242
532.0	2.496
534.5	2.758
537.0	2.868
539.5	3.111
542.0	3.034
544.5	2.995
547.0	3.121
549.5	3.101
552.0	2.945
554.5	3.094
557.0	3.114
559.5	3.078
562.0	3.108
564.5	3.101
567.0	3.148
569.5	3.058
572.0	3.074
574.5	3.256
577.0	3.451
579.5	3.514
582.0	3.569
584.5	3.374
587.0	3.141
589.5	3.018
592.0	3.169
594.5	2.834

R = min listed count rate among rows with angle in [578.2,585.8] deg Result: 3.374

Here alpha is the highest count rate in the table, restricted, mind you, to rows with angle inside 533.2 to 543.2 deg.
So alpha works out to 3.111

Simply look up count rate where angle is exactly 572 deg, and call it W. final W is 3.074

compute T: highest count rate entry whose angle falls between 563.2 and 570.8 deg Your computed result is 3.148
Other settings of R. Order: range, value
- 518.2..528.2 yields 1.703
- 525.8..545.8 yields 2.025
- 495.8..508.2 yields 2.796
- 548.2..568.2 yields 2.945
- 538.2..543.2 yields 3.034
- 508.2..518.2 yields 2.425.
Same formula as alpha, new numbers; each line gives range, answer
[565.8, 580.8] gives 3.514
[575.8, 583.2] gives 3.569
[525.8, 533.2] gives 2.496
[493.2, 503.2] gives 3.12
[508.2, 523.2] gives 2.719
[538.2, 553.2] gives 3.121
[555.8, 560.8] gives 3.114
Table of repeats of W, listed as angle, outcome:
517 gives 2.425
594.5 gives 2.834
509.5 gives 2.719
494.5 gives 3.12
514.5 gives 2.556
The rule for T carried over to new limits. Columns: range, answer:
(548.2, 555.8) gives 3.101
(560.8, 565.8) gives 3.108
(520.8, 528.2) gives 2.025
